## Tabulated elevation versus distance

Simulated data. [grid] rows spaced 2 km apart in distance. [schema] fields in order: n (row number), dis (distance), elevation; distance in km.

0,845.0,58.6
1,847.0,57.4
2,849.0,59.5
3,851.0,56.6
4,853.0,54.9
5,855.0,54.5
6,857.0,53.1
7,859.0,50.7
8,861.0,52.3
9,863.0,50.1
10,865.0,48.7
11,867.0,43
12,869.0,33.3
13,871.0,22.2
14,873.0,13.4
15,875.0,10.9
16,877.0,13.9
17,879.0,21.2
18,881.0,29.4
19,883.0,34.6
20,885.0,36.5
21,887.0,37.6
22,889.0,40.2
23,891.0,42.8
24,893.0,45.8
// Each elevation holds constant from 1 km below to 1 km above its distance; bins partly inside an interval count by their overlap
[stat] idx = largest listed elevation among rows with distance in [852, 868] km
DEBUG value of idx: 54.9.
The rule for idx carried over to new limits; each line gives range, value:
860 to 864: 52.3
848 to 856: 59.5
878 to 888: 37.6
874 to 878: 13.9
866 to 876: 43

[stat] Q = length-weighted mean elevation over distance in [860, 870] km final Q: 45.5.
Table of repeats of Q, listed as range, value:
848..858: 55.7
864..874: 32.1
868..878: 18.7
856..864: 51.6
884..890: 38.1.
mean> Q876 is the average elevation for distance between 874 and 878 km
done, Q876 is 12.4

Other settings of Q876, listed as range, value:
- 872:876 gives 12.2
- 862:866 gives 49.4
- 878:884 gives 28.4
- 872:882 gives 17.8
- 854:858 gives 53.8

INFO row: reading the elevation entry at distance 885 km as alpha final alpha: 36.5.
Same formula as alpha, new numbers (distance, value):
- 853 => 54.9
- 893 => 45.8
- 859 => 50.7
